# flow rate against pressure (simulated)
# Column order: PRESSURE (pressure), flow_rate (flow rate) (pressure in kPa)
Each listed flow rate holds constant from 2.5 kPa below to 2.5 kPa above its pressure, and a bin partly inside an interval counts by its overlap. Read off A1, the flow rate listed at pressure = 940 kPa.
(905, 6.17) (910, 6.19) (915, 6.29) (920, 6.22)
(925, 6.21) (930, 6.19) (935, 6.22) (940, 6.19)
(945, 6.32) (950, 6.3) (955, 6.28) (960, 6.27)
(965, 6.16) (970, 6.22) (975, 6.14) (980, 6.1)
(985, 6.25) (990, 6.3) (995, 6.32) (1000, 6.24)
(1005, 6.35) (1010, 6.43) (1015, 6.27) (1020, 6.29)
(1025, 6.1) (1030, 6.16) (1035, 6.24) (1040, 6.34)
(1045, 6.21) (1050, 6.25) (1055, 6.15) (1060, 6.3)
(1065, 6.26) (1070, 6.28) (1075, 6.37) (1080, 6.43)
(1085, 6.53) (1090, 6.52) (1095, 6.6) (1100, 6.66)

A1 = 6.19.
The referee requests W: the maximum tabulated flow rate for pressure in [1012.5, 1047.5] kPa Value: 6.34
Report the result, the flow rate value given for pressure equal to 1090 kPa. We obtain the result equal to 6.52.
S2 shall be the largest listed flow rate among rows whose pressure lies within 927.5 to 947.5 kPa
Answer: 6.32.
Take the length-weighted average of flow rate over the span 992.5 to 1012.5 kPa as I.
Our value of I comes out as 6.33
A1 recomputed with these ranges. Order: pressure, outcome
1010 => 6.43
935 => 6.22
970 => 6.22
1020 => 6.29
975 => 6.14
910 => 6.19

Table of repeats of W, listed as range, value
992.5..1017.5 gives 6.43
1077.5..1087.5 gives 6.53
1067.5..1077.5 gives 6.37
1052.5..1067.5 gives 6.3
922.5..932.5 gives 6.21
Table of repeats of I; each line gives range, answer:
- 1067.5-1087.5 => 6.4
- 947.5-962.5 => 6.28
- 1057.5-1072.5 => 6.28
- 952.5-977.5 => 6.21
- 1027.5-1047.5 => 6.24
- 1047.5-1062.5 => 6.23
